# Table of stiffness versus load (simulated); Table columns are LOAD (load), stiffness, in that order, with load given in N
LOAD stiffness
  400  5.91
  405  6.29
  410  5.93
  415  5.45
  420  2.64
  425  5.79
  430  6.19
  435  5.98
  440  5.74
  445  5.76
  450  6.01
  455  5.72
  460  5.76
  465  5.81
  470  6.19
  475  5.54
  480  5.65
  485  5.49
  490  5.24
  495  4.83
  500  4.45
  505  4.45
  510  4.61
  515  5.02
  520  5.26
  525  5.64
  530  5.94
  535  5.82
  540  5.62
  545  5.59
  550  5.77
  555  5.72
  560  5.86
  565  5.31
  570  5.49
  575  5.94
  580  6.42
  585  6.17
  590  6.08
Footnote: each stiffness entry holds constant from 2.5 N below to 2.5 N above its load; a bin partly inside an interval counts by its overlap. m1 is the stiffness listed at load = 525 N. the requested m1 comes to 5.64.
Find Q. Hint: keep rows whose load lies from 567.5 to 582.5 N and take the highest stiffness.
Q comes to 6.42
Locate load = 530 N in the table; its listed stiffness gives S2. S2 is 5.94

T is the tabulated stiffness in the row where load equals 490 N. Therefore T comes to 5.24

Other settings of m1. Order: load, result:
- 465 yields 5.81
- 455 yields 5.72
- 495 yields 4.83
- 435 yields 5.98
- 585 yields 6.17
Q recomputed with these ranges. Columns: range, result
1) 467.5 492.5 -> 6.19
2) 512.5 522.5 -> 5.26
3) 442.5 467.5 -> 6.01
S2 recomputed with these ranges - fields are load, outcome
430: 6.19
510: 4.61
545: 5.59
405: 6.29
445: 5.76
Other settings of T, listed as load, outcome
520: 5.26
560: 5.86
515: 5.02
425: 5.79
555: 5.72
